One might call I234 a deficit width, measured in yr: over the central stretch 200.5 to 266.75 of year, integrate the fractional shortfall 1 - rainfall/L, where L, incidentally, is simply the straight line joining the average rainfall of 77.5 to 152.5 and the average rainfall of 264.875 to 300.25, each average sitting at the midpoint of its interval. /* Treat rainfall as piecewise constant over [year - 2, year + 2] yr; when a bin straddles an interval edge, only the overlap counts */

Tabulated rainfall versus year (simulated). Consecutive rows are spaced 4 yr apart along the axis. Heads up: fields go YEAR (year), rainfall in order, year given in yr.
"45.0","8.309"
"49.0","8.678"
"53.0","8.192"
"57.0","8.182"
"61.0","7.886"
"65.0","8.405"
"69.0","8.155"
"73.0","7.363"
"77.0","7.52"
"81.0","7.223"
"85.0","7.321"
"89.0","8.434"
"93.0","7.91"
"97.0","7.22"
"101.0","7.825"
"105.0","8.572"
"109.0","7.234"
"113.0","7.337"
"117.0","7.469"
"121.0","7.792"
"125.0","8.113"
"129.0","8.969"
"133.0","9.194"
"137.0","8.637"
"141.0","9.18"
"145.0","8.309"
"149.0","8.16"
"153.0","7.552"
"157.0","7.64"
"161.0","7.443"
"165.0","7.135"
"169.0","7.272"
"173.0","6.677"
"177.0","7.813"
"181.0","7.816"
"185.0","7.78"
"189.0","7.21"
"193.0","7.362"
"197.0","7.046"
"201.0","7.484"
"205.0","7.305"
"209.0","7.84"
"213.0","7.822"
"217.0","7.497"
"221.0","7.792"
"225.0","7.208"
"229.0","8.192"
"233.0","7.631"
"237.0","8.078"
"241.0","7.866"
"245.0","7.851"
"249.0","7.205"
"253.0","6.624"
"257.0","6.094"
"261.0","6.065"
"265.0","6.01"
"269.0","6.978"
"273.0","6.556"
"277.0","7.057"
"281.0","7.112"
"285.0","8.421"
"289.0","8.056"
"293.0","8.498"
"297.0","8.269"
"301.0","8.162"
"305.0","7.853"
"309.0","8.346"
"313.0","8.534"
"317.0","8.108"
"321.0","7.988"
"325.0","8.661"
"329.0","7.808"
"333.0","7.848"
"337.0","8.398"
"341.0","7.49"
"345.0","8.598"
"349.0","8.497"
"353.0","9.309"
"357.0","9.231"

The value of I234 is 3.09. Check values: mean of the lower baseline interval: 8.03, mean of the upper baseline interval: 7.54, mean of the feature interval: 7.33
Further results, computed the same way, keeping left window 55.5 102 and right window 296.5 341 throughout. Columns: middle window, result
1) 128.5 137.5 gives -1.3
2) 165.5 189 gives 1.5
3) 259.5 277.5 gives 3.5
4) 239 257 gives 1.8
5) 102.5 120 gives 0.4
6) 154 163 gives 0.4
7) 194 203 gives 0.8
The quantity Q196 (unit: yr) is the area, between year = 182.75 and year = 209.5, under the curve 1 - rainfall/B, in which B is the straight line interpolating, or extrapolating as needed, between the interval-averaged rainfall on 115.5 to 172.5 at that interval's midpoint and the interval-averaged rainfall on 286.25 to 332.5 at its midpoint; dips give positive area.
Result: 2.22 yr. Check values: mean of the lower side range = 8.03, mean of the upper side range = 8.2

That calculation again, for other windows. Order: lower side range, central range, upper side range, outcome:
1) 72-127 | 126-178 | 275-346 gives -1.6 yr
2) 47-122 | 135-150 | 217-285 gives -2.0 yr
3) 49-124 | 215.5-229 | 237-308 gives -0.2 yr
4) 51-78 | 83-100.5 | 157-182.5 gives 0.2 yr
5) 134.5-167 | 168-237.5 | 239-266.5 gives -1.3 yr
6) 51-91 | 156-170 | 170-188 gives 0.3 yr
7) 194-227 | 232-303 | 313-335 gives 4.1 yr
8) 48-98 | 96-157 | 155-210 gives -3.6 yr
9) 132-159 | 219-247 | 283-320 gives 1.6 yr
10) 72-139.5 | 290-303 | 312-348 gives -0.3 yr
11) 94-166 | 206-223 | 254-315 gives 0.0 yr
